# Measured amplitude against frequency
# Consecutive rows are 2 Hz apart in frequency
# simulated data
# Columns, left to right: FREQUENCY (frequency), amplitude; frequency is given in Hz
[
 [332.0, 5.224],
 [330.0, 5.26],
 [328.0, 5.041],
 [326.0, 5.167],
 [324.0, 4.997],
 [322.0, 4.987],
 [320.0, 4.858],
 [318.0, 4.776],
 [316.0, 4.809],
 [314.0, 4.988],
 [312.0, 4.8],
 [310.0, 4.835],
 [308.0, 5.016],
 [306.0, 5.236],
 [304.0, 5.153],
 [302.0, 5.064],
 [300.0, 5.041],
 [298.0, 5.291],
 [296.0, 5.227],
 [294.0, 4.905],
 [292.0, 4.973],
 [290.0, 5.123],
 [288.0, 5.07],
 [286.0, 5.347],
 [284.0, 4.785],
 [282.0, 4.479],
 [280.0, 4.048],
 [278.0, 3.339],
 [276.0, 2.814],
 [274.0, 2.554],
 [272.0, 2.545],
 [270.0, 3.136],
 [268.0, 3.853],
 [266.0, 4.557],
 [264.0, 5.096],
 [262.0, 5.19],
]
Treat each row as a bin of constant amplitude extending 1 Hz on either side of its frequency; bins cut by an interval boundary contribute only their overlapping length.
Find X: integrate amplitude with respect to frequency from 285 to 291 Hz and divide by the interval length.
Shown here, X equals 5.18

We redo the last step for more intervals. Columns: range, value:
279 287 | 4.66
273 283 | 3.45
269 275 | 2.74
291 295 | 4.94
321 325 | 4.99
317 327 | 4.96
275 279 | 3.08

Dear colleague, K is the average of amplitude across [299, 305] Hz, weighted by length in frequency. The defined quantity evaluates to 5.09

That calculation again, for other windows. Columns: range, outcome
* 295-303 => 5.16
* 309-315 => 4.87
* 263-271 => 4.16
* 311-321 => 4.85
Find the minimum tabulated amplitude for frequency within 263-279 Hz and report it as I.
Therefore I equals 2.545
